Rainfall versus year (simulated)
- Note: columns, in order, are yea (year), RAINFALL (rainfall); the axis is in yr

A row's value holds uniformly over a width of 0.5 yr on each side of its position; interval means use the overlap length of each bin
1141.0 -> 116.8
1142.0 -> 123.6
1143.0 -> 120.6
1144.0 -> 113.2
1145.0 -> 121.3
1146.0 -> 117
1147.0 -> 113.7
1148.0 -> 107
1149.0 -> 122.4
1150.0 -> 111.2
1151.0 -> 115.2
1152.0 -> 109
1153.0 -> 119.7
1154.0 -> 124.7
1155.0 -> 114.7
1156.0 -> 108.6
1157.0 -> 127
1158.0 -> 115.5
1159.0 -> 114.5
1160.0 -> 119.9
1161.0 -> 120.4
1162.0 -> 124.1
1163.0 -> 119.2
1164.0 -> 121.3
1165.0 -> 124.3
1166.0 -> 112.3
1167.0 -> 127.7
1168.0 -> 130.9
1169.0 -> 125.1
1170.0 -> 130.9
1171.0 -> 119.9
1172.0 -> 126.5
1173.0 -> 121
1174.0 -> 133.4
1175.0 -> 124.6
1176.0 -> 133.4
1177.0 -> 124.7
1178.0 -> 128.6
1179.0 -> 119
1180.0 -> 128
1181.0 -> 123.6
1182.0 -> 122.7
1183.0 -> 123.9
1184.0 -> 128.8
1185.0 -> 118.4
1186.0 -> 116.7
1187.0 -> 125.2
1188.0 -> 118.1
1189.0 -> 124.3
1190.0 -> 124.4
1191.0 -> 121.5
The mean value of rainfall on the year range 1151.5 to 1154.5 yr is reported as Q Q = 118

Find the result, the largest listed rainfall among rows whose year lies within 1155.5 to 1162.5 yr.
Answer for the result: 127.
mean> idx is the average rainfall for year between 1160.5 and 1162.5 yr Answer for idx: 122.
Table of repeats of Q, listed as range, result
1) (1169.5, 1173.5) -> 125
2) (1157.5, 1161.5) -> 118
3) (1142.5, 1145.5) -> 118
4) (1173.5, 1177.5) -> 129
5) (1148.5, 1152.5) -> 114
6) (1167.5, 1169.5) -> 128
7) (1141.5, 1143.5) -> 122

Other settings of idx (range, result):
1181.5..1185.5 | 123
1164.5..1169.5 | 124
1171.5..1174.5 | 127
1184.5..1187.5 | 120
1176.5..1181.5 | 125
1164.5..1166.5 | 118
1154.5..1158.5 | 116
